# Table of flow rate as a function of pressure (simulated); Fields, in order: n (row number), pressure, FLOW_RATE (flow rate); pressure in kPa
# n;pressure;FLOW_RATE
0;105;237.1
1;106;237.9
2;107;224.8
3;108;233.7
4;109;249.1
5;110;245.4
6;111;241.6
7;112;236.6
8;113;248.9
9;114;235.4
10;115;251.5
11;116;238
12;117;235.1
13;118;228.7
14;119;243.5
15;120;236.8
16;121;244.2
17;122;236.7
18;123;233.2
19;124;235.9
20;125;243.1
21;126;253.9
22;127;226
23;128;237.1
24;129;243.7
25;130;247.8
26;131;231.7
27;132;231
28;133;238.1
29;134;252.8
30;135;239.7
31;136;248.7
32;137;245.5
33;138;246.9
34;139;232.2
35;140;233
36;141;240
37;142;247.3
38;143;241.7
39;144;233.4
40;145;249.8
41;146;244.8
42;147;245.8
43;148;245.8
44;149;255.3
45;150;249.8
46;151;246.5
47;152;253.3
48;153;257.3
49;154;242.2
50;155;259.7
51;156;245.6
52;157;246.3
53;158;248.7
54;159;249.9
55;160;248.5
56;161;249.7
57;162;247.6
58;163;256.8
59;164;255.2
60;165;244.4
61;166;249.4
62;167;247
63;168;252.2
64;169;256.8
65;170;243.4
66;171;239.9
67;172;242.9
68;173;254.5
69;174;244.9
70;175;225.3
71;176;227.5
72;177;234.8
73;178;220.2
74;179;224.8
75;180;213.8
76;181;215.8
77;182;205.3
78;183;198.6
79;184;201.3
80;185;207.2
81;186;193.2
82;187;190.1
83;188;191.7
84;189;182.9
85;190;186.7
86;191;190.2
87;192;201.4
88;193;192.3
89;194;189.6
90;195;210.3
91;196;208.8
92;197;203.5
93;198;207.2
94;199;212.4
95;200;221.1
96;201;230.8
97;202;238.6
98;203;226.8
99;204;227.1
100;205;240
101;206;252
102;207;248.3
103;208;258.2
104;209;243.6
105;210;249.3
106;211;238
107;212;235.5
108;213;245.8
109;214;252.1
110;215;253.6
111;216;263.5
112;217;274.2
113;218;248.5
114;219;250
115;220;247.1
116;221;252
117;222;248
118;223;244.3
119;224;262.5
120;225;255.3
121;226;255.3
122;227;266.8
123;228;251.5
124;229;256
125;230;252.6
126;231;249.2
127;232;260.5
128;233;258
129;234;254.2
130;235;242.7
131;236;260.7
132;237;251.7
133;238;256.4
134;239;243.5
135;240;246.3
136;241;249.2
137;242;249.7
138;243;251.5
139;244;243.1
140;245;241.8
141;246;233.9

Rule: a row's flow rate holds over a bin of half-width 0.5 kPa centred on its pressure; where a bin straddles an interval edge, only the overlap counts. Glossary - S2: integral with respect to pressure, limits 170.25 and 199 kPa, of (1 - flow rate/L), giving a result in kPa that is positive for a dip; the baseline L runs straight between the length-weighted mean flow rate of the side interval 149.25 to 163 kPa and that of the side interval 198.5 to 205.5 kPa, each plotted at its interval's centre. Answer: 3.1 kPa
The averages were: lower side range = 250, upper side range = 228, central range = 211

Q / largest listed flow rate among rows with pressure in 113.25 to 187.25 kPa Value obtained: 259.7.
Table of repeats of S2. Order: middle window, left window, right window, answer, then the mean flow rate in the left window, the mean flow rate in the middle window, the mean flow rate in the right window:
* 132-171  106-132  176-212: -3.0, 239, 247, 216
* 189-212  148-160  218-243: 2.8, 250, 221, 253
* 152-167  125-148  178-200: -1.7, 242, 250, 202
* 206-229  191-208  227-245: -1.6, 220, 252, 252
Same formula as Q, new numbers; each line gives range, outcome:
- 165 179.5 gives 256.8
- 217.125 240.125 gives 266.8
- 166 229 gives 274.2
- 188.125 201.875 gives 230.8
